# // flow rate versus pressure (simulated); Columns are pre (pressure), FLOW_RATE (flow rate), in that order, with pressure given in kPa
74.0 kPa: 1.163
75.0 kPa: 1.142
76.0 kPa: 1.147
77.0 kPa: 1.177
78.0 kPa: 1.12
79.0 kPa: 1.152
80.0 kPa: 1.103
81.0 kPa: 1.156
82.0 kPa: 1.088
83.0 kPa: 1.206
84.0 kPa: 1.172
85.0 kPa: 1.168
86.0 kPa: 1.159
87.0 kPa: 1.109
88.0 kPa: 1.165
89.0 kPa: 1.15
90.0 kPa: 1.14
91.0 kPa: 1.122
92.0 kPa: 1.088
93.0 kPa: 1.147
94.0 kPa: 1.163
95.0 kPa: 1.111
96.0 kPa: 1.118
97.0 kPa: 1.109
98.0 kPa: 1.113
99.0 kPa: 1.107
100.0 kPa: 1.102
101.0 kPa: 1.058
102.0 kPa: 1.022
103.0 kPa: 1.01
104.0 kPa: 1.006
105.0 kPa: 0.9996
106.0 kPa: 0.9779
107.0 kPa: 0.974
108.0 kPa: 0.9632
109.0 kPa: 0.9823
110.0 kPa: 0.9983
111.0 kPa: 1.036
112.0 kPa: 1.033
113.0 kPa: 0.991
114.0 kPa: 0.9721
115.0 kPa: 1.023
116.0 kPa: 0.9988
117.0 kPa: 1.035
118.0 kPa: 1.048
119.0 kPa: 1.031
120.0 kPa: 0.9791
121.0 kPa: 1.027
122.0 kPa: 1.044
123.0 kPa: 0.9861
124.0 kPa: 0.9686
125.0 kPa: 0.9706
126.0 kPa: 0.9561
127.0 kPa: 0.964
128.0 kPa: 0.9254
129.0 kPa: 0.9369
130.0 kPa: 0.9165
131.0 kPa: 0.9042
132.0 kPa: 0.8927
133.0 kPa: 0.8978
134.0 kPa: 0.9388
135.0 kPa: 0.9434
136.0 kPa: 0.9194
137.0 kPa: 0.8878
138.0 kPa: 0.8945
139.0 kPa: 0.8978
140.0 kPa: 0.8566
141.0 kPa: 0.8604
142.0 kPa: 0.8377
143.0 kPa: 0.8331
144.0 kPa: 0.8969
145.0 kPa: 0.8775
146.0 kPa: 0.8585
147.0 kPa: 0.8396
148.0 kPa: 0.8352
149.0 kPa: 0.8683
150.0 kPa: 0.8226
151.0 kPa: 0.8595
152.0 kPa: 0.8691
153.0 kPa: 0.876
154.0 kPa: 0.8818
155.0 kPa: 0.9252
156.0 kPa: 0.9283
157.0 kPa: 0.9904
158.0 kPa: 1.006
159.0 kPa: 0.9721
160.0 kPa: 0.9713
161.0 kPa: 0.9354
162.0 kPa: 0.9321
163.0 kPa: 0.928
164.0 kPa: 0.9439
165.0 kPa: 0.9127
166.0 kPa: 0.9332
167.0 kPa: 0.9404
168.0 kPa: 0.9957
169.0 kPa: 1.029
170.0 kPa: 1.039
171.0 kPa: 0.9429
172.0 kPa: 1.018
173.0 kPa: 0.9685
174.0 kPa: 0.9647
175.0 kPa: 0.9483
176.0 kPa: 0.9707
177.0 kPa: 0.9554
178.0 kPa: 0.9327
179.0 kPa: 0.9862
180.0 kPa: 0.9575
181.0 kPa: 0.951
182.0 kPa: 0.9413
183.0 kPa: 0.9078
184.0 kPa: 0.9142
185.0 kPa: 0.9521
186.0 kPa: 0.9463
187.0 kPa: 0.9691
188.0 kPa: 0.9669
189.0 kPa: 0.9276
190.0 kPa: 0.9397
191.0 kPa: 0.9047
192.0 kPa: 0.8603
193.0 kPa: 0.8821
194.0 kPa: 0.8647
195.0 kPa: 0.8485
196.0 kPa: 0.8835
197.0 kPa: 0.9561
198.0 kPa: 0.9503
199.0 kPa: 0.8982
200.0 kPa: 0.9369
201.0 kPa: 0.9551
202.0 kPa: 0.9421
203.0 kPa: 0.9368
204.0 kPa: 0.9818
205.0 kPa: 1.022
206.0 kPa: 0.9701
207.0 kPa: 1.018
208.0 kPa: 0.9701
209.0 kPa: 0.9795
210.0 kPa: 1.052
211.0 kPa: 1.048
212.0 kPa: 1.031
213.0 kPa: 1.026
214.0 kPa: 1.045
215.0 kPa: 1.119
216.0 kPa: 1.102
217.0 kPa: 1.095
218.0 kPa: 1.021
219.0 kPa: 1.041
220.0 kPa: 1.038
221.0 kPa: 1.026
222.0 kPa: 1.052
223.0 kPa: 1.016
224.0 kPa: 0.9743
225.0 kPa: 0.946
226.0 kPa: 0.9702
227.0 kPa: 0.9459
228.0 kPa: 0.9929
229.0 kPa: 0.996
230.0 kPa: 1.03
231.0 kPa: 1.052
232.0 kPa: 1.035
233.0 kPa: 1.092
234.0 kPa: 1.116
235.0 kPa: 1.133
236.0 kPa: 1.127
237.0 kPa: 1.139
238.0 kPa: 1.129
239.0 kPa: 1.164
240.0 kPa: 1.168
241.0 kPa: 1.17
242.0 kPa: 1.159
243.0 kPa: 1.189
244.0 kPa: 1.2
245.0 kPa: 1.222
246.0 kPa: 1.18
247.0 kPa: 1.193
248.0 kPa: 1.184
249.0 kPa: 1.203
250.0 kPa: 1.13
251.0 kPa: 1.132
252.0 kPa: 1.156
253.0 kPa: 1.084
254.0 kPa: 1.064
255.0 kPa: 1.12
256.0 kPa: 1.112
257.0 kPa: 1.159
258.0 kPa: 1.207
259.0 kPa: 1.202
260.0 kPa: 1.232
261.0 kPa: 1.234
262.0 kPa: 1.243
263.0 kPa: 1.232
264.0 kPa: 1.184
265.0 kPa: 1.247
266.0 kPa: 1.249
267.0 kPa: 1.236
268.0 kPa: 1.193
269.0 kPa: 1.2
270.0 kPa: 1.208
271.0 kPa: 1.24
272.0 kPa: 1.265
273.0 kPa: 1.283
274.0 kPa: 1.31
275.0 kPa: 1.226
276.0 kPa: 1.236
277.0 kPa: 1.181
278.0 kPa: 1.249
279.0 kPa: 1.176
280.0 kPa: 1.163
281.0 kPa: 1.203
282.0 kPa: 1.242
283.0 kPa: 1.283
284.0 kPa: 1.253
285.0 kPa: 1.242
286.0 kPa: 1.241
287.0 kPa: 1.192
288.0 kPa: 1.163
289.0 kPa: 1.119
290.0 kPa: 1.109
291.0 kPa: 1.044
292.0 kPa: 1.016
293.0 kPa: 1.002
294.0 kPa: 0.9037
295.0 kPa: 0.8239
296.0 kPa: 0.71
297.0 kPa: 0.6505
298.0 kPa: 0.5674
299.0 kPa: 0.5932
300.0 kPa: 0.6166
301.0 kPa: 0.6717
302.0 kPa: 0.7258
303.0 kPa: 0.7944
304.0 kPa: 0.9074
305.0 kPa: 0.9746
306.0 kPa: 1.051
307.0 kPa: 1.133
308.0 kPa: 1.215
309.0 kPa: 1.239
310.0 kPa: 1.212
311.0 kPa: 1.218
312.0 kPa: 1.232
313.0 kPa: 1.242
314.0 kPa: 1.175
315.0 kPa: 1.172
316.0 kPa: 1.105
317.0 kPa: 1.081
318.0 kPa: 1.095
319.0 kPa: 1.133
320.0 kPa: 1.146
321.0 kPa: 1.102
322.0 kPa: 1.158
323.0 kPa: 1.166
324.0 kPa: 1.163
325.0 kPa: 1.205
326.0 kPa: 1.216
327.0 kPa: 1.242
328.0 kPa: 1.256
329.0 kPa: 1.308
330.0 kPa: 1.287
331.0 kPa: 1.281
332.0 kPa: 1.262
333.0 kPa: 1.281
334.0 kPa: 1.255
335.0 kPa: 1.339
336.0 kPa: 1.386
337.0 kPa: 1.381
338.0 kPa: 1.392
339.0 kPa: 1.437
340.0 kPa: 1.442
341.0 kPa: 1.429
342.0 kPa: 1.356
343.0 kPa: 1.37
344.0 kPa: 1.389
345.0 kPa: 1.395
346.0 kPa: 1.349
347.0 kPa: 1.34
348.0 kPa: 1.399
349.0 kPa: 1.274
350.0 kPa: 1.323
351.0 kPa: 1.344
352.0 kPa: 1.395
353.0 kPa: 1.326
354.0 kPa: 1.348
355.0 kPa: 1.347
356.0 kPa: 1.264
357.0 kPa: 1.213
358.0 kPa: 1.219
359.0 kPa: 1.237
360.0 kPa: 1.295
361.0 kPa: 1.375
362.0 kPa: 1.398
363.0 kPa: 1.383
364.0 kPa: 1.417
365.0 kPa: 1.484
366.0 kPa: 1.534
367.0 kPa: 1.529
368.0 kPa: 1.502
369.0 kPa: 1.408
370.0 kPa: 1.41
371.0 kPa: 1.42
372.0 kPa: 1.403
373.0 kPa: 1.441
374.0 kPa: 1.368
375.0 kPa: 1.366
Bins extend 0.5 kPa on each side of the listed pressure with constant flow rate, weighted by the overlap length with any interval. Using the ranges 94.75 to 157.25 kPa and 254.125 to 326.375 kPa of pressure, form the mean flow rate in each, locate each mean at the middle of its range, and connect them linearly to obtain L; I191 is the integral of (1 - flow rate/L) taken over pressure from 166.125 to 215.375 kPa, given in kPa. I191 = 2.8 kPa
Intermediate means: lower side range 0.958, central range 0.962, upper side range 1.11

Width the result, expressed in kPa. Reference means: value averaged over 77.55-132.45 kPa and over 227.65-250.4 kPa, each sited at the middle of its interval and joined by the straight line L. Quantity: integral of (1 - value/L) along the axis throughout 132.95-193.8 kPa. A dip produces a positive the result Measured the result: 9.06 kPa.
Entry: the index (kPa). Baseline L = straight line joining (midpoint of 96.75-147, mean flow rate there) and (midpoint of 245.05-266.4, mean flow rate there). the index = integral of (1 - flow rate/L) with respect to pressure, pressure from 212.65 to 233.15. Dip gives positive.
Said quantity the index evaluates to 1.79 kPa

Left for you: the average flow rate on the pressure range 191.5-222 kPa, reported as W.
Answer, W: 0.984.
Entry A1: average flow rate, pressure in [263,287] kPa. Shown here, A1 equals 1.23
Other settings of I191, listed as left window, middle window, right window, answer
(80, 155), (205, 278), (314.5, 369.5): 2.80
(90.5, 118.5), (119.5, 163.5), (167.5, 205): 3.72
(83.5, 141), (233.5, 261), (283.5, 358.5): -1.14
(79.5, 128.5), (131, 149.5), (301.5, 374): 3.56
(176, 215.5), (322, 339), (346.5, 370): 0.23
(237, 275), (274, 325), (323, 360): 7.47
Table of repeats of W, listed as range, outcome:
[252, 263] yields 1.17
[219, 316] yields 1.1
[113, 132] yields 0.98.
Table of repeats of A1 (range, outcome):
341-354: 1.36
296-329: 1.04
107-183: 0.943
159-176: 0.963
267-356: 1.18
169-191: 0.958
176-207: 0.937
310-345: 1.26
